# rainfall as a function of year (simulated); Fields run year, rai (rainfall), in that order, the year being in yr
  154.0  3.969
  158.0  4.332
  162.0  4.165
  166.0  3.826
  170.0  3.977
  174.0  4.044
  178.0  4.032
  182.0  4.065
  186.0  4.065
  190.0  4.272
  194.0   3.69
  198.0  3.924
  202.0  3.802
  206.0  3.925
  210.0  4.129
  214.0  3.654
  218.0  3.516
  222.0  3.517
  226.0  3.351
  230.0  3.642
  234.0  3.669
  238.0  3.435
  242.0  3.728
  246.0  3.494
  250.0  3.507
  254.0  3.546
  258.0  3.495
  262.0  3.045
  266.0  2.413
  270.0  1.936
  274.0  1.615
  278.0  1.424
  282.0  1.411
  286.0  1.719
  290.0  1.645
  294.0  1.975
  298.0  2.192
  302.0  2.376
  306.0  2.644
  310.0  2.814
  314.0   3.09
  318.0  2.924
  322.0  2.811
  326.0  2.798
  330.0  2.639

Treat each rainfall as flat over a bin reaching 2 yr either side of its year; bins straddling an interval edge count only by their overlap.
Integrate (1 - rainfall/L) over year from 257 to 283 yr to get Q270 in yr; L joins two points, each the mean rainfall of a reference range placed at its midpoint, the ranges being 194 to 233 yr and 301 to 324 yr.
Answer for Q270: 8.4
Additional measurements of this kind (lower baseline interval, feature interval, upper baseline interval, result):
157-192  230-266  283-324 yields -3.65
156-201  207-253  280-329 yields -3.60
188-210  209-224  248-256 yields 0.52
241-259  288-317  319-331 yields 5.60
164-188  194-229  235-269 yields -0.44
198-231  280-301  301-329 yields 8.30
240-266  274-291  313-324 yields 8.70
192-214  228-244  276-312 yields -2.10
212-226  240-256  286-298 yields -3.93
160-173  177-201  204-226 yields -0.84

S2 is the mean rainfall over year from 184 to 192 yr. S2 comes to 4.17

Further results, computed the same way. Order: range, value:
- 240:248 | 3.61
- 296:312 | 2.51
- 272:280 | 1.52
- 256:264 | 3.27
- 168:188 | 4.04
